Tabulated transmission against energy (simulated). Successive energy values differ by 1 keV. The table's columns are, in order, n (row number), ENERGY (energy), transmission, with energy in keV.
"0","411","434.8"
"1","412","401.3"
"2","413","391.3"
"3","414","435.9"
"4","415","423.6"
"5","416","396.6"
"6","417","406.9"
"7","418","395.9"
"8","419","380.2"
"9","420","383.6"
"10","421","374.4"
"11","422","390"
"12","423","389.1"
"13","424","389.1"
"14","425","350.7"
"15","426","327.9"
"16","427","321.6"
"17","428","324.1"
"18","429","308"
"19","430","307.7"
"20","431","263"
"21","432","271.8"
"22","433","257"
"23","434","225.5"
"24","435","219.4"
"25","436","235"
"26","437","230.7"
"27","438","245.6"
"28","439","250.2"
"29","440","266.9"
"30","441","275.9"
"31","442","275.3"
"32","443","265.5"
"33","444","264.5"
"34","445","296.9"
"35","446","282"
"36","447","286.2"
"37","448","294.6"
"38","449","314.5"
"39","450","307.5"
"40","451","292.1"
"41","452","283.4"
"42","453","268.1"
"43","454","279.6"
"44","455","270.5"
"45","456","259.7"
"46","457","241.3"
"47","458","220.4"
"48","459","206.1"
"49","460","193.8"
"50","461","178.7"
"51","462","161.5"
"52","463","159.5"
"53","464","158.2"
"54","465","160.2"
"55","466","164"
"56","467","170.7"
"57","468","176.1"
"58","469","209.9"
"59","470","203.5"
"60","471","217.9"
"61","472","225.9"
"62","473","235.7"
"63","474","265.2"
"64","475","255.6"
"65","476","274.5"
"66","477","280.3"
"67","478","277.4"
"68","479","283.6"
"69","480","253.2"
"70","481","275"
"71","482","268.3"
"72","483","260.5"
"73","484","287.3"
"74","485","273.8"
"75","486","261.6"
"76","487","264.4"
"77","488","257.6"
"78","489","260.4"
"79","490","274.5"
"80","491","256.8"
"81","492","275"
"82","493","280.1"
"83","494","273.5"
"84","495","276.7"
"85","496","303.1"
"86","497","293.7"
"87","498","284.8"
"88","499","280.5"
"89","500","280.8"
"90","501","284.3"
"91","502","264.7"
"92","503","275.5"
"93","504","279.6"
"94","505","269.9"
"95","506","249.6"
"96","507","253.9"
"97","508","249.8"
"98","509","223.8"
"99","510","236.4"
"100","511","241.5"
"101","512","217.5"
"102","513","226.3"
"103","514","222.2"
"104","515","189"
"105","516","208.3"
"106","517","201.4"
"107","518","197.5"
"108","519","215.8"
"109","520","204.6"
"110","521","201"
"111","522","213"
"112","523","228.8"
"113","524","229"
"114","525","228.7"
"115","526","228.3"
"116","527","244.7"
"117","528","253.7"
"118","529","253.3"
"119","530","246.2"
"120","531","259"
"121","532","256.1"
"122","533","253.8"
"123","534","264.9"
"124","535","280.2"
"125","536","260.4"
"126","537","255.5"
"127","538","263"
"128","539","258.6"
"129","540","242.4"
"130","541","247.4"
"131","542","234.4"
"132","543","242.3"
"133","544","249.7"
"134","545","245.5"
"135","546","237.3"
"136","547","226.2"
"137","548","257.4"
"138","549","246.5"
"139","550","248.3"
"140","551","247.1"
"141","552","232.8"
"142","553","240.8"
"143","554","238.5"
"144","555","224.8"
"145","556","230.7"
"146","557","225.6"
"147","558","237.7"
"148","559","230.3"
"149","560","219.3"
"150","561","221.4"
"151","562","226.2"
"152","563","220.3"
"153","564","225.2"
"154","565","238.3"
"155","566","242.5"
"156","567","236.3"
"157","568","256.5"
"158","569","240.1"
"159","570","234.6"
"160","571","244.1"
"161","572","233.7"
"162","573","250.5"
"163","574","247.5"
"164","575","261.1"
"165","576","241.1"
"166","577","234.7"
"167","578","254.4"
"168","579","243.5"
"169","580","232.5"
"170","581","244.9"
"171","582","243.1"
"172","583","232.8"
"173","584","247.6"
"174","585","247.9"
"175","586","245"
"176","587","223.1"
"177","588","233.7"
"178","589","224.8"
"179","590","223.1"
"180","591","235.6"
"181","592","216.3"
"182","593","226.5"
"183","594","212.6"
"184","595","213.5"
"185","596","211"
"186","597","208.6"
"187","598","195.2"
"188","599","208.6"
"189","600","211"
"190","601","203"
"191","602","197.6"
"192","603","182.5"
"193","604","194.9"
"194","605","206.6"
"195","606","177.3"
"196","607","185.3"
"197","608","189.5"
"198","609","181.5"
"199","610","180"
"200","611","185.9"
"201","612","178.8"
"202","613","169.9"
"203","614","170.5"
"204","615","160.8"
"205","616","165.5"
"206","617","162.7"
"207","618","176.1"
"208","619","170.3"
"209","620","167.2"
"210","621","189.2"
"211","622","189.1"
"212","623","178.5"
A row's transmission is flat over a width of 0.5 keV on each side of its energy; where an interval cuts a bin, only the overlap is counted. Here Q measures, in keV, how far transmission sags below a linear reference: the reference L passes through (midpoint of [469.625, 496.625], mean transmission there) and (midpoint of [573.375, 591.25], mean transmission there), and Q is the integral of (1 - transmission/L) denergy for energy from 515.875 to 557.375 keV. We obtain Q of 2.0 keV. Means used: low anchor 264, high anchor 240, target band 239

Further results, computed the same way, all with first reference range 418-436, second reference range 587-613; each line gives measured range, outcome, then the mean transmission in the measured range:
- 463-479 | 4.0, 219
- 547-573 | -0.6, 236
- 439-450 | 1.0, 282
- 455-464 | 2.9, 204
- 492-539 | 2.3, 248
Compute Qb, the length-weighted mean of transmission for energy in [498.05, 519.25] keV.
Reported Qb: 243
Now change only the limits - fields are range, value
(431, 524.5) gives 247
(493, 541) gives 248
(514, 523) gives 206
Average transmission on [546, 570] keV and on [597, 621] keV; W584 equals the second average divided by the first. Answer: 0.8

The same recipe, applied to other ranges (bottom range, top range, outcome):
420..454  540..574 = 0.81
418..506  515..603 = 0.87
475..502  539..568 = 0.86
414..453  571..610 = 0.71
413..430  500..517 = 0.65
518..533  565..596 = 1.02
